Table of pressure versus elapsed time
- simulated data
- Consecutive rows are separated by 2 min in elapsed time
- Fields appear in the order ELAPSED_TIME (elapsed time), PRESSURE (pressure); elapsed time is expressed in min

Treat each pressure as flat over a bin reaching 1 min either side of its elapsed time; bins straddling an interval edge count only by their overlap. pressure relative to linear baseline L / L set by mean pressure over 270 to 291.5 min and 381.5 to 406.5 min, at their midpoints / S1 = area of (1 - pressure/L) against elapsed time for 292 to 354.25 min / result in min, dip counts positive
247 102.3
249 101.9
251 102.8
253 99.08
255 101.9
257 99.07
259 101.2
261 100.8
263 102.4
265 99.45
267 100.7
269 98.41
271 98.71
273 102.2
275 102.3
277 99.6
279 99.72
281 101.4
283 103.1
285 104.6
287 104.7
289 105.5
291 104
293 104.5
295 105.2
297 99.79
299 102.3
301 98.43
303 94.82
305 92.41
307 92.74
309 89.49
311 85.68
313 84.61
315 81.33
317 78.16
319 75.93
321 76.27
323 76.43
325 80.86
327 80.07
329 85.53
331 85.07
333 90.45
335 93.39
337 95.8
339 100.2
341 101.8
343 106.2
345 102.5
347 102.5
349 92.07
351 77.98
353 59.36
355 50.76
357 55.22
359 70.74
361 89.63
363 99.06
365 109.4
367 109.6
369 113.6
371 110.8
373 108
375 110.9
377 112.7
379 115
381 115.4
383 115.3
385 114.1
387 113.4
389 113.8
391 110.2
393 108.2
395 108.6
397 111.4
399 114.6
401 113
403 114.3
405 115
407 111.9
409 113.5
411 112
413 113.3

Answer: 9.5 min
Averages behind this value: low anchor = 102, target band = 89.9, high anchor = 113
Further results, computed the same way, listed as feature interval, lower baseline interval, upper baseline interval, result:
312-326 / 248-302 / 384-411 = 3.51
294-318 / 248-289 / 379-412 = 2.88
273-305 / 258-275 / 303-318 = -2.79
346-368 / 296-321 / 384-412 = 4.01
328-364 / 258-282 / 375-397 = 7.23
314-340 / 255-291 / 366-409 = 5.39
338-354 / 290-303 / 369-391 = 2.28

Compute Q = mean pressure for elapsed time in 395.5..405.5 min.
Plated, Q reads 113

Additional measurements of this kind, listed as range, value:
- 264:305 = 101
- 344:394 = 99.2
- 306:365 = 85.2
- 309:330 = 80.9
